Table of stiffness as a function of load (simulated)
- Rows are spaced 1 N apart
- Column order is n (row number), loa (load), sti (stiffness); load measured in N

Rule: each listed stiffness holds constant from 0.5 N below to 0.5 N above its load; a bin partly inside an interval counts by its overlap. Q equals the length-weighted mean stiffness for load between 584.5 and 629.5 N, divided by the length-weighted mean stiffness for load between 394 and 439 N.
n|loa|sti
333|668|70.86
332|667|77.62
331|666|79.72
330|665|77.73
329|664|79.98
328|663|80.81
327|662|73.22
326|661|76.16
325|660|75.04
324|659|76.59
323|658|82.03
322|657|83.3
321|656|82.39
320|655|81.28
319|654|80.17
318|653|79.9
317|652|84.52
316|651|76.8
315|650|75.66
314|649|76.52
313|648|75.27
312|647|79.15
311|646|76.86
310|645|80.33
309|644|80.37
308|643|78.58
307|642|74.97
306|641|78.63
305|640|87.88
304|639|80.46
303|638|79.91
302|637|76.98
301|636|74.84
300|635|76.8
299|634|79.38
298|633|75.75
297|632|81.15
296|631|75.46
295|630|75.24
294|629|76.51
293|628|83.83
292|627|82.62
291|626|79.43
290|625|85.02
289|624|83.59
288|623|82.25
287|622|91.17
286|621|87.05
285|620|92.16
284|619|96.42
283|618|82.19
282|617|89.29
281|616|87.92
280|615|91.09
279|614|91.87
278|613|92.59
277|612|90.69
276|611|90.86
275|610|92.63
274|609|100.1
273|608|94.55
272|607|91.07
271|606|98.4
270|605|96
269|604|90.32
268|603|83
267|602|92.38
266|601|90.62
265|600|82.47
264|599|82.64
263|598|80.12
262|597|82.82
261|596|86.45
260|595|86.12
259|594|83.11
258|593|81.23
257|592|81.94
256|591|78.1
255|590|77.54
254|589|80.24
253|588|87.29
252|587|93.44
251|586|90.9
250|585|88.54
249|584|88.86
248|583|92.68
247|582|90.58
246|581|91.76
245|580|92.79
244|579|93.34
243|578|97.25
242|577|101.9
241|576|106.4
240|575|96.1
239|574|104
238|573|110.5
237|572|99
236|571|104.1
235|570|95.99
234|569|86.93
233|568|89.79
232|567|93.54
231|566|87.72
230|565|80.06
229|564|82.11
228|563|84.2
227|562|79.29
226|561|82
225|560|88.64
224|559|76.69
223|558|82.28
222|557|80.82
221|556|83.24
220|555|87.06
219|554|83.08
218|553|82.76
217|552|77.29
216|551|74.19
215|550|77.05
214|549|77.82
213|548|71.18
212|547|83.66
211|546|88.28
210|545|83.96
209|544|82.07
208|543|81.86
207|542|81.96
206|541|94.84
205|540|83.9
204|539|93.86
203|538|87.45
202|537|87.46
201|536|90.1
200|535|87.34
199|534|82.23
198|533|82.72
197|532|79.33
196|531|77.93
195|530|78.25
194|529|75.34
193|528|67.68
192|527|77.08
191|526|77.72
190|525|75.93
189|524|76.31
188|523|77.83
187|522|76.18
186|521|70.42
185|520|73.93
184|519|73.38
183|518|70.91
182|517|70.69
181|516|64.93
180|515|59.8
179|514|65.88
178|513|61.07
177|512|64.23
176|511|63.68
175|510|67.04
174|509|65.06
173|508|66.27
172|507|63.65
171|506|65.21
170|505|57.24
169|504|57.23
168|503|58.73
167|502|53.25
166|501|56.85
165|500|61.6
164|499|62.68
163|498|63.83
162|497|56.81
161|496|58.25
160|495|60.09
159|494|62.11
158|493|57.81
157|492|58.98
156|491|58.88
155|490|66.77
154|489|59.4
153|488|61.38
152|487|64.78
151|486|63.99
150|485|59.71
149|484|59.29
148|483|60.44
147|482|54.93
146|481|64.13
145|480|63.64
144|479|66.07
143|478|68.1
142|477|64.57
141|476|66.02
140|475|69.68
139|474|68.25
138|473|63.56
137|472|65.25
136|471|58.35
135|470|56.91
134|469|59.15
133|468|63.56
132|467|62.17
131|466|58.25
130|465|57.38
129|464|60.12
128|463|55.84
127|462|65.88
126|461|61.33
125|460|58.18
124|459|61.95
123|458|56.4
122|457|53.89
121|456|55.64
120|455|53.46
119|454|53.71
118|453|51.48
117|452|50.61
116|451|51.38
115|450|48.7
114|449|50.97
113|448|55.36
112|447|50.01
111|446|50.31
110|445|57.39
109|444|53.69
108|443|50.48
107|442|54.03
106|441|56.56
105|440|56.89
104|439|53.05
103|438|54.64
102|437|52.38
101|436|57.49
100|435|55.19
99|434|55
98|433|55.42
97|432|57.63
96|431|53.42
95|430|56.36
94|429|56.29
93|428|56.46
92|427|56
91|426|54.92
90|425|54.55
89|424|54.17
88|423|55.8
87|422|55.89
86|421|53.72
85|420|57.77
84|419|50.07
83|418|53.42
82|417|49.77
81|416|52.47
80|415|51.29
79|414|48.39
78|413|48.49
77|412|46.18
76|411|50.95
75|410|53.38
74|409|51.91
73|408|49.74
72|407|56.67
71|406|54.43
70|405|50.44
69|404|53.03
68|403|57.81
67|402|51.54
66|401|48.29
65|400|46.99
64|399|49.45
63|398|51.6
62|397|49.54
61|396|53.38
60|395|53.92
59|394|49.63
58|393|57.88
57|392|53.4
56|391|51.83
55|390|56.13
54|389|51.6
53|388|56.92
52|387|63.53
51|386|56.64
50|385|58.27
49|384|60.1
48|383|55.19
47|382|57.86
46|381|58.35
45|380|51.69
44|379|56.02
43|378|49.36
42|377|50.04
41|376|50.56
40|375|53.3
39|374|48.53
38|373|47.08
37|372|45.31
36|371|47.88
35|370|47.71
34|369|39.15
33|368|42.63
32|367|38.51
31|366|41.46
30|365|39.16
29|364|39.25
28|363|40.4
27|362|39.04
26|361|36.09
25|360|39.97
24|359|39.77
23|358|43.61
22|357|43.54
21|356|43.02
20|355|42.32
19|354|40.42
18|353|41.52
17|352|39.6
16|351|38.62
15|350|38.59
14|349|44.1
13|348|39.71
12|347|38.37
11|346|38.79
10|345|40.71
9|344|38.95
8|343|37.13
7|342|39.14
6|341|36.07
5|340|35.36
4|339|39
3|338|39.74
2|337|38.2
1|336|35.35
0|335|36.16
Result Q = 1.65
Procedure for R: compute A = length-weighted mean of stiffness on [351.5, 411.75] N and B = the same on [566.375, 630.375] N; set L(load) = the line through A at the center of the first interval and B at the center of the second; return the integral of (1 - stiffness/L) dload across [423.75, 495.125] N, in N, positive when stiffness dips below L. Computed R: 6.3 N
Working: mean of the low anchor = 49.1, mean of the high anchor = 89.7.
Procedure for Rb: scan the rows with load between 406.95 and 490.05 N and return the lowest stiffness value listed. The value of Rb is 46.18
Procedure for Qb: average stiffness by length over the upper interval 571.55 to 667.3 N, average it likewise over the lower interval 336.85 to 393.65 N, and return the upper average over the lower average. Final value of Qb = 1.9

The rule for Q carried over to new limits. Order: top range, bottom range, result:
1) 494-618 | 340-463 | 1.62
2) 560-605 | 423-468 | 1.61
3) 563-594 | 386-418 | 1.74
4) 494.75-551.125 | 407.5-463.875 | 1.35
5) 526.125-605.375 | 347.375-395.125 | 1.82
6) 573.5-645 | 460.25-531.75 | 1.34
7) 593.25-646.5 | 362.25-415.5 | 1.67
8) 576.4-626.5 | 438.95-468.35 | 1.60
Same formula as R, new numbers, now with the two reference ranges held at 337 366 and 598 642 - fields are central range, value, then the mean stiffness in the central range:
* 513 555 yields -4.4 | 78.5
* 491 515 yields 1.7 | 61.1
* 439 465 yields 0.9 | 55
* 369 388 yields -3.6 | 52.9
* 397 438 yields -1.7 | 53.1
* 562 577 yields -3.3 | 94.1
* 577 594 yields -1.8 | 88.2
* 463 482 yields -0.7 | 62.7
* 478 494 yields 0.3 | 61.6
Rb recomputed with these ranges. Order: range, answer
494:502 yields 53.25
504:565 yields 57.23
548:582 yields 71.18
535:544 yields 81.86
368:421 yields 39.15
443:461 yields 48.7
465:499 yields 54.93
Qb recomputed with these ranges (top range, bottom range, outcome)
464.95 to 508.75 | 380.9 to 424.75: 1.15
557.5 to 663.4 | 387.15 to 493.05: 1.53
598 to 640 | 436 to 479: 1.49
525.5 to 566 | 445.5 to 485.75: 1.39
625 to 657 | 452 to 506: 1.31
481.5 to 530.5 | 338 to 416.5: 1.37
